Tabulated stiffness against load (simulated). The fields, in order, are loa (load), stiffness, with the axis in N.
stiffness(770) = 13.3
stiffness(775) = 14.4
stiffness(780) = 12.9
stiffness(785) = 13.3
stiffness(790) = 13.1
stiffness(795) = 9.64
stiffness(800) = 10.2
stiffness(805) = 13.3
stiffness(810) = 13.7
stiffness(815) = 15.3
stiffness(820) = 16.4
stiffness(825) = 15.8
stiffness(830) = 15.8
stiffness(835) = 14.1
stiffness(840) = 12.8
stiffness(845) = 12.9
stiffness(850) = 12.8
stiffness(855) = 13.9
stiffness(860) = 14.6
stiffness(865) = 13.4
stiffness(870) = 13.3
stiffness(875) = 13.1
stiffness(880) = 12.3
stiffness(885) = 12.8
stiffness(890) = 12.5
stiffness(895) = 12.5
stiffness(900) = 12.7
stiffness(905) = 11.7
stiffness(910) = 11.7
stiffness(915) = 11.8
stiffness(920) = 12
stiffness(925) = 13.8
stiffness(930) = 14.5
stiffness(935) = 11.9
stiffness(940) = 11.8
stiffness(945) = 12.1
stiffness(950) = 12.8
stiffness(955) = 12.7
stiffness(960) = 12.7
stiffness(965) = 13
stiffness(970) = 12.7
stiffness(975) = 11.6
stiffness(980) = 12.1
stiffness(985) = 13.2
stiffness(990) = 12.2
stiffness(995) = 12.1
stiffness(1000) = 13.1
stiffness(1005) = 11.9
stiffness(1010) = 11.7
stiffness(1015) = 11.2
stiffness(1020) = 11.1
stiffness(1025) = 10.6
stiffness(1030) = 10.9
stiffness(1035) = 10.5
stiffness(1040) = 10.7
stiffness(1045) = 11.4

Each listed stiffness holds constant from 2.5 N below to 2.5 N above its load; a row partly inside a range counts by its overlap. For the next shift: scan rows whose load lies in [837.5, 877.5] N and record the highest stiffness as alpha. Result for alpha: 14.6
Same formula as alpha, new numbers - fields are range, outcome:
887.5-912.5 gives 12.7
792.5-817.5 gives 15.3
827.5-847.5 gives 15.8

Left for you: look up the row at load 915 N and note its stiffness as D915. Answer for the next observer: 11.8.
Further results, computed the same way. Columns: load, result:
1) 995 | 12.1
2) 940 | 11.8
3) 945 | 12.1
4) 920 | 12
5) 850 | 12.8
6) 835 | 14.1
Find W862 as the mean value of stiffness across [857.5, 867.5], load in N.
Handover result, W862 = 14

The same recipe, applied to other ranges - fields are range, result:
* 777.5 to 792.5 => 13.1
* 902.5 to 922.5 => 11.8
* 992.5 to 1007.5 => 12.4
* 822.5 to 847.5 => 14.3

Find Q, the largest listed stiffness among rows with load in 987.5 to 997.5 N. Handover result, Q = 12.2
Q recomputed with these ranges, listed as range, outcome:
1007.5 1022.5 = 11.7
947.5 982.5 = 13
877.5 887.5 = 12.8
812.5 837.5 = 16.4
